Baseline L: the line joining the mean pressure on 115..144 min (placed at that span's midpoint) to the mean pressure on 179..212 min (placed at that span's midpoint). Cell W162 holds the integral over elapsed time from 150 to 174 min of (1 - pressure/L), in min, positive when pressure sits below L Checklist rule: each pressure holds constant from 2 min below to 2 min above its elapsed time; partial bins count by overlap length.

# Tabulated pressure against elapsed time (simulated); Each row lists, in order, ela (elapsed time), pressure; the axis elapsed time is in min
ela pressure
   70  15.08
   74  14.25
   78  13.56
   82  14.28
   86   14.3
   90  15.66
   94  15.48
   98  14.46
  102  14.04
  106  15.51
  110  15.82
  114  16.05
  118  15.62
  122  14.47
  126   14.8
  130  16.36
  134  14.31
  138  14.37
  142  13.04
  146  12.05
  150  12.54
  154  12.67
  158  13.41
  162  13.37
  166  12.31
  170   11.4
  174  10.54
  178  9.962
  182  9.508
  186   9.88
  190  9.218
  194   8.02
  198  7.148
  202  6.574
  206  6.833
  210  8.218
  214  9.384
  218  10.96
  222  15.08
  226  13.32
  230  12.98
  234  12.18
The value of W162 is -1.9 min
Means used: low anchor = 14.8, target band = 12.5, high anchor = 8.23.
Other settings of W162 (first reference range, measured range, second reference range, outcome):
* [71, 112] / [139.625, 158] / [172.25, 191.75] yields -1.72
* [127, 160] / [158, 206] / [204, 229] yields 9.27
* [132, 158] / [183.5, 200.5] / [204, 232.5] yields 4.69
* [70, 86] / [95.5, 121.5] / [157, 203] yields -4.52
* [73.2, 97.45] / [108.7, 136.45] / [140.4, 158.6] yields -3.77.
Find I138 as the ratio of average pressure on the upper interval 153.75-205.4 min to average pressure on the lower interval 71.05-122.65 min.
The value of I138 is 0.7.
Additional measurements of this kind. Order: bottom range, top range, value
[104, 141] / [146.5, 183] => 0.78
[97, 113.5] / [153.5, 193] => 0.74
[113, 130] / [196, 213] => 0.48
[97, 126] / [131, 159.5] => 0.88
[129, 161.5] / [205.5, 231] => 0.82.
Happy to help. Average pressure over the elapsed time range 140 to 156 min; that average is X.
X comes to 12.6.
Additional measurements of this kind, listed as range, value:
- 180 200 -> 8.75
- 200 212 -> 7.21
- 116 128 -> 15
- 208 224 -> 10.9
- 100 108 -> 14.8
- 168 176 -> 11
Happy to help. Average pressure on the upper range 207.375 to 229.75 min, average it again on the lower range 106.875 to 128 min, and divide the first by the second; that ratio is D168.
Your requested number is 0.74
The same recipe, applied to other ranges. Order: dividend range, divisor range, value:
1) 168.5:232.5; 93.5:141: 0.66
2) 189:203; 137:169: 0.60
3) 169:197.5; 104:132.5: 0.62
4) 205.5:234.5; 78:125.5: 0.75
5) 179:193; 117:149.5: 0.66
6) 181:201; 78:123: 0.57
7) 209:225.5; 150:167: 0.87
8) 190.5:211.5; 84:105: 0.50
